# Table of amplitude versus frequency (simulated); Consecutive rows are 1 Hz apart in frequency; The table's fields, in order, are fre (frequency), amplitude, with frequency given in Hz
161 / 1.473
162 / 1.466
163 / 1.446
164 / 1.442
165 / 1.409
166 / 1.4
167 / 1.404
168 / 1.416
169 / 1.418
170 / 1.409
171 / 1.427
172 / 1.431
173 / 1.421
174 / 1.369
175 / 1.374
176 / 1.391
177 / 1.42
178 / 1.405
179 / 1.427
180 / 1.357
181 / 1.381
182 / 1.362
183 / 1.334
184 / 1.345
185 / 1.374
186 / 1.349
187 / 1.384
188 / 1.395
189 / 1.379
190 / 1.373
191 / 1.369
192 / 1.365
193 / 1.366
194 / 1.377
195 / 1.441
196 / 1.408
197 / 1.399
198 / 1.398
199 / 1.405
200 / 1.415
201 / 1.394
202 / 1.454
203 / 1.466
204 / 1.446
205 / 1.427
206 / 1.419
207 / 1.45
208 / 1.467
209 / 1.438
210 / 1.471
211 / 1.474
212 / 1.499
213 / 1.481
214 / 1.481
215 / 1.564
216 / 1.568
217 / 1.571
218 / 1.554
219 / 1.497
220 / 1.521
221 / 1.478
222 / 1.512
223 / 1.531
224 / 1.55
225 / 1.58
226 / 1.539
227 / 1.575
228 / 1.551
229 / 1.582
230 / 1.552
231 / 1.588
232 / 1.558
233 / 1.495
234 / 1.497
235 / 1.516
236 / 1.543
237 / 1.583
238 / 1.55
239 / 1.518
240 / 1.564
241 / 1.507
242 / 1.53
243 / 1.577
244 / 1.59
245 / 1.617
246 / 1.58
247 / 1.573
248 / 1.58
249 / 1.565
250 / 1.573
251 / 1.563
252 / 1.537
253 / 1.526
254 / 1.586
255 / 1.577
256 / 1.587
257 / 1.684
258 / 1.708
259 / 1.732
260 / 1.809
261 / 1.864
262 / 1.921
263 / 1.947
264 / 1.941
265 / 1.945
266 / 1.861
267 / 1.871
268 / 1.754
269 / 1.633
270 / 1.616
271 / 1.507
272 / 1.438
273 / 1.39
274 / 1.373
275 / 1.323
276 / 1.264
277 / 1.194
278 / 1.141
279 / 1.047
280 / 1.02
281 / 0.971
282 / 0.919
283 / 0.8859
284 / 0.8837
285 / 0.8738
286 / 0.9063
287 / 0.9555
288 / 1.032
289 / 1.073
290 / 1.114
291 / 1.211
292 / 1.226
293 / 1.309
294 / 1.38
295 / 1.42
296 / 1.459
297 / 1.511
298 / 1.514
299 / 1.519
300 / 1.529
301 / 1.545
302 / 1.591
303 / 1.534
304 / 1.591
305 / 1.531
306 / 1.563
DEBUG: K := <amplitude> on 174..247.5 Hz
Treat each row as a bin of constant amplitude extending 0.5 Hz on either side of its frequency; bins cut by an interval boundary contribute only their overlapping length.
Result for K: 1.47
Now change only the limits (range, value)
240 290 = 1.46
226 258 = 1.56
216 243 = 1.54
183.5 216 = 1.42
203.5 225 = 1.5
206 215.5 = 1.48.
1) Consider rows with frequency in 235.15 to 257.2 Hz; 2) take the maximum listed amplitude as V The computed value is 1.684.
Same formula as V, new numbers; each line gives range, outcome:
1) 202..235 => 1.588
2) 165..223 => 1.571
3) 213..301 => 1.947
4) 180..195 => 1.441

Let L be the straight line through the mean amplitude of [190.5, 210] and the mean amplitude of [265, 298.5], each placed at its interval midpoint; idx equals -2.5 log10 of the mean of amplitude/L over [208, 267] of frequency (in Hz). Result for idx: -0.178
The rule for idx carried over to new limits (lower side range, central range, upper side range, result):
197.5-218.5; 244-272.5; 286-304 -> -0.20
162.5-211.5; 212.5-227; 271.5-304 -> -0.14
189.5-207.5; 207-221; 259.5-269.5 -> 0.01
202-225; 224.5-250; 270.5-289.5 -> -0.15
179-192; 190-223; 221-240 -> 0.00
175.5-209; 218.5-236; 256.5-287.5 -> -0.09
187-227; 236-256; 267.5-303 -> -0.14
